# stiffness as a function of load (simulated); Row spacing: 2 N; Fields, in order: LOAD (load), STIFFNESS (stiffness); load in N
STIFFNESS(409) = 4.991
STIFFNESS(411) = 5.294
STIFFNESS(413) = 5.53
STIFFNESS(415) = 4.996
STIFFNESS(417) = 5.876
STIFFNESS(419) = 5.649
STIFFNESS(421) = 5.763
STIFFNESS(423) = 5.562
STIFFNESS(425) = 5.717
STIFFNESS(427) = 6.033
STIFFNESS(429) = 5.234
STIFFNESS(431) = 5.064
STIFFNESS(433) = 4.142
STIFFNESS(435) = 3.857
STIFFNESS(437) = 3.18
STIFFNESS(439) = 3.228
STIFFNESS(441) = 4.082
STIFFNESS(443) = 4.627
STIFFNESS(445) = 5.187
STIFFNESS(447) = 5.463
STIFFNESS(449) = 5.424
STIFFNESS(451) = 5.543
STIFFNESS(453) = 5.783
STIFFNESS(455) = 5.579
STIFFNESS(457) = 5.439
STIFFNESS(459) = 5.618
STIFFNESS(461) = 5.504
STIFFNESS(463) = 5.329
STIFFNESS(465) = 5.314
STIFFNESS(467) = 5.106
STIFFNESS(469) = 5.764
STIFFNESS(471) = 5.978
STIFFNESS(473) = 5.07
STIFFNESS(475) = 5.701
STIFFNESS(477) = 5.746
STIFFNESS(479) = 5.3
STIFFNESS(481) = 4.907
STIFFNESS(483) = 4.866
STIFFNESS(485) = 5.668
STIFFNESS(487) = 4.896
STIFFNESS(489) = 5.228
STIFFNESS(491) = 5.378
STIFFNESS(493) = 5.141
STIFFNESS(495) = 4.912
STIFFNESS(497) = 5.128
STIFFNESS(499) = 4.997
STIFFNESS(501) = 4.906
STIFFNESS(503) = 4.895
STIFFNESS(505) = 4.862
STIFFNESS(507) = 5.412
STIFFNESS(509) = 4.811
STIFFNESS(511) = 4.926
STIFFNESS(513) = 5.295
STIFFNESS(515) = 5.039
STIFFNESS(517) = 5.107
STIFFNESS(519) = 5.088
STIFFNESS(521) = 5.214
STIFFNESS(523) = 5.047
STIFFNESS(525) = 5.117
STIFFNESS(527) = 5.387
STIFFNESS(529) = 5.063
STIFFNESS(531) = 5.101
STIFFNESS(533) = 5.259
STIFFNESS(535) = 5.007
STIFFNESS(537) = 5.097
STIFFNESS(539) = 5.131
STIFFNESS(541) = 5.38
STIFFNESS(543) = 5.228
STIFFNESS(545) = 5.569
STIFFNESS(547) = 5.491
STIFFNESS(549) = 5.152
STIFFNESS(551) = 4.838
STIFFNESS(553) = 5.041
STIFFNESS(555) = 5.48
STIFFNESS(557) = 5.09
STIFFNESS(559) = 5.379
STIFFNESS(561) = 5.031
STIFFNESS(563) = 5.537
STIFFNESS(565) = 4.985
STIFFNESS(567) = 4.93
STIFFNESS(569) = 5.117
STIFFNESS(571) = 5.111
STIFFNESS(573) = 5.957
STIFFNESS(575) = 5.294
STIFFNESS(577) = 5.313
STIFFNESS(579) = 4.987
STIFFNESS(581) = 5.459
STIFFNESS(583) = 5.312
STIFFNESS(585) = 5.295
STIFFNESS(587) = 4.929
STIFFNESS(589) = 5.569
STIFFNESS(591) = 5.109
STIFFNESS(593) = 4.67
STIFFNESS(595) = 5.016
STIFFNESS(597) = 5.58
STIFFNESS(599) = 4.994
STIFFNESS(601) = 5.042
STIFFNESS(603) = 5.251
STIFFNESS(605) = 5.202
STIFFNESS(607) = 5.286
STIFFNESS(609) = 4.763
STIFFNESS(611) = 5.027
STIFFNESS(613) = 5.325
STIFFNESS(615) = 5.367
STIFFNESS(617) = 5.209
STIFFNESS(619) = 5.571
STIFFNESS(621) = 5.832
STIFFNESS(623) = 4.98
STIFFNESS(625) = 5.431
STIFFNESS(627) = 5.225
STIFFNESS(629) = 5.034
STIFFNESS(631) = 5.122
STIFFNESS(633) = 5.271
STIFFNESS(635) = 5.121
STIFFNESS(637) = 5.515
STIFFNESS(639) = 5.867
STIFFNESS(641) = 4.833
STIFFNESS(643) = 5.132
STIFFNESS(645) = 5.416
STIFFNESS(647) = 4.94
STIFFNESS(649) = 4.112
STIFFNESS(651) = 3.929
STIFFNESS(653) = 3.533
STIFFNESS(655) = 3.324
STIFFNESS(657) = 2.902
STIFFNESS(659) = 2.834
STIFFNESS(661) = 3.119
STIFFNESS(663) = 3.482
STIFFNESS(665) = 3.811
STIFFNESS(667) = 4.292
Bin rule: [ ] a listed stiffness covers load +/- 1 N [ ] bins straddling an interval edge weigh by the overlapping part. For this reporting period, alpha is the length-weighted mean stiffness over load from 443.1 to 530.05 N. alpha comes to 5.25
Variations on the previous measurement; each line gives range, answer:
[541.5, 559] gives 5.25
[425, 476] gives 5.1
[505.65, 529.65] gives 5.12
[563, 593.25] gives 5.23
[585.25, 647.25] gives 5.22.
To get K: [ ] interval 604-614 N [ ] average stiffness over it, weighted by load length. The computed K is 5.12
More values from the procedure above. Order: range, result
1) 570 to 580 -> 5.33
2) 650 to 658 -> 3.42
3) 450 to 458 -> 5.59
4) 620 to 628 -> 5.37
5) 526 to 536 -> 5.16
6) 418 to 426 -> 5.67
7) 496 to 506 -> 4.96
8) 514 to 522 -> 5.11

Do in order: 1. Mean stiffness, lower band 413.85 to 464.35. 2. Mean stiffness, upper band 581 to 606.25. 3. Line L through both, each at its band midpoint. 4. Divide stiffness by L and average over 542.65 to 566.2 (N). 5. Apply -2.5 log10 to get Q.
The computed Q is -0.01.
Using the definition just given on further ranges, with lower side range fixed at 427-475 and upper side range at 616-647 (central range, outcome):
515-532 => 0.004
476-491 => -0.029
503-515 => 0.019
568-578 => -0.029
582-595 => 0.021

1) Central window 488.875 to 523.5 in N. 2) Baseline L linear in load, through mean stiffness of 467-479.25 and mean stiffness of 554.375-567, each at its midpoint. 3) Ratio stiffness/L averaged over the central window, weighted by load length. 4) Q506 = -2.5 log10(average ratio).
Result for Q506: 0.075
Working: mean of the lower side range 5.57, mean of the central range 5.07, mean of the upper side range 5.22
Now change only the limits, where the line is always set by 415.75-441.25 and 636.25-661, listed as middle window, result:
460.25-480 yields -0.15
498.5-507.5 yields -0.07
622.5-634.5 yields -0.19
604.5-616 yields -0.17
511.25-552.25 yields -0.12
